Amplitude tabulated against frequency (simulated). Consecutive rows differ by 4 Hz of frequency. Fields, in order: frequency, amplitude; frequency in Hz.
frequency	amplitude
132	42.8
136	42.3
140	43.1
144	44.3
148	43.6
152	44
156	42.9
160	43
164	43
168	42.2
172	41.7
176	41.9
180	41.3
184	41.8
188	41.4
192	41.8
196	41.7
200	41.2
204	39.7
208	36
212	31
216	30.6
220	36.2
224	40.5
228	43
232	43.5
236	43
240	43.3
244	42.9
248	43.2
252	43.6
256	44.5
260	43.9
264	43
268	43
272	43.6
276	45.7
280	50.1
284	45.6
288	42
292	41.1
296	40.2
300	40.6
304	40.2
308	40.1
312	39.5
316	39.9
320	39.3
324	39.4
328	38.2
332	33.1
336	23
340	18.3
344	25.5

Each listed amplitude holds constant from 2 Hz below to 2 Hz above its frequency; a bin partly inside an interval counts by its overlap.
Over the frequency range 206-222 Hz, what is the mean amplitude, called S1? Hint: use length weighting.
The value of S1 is 33.5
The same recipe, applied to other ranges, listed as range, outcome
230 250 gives 43.2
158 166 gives 43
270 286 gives 46.2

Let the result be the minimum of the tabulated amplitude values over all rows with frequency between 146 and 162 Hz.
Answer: 42.9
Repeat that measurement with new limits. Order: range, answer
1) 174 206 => 39.7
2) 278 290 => 42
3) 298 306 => 40.2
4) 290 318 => 39.5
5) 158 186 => 41.3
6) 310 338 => 23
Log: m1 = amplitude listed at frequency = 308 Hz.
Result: 40.1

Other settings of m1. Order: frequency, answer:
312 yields 39.5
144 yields 44.3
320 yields 39.3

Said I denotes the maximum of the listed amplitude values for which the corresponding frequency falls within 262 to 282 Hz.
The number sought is 50.1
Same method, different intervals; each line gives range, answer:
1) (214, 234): 43.5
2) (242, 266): 44.5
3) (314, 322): 39.9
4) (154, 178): 43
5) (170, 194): 41.9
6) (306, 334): 40.1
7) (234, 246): 43.3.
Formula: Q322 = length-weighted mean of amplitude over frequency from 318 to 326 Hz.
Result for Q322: 39.3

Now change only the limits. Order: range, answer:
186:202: 41.5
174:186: 41.7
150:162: 43.3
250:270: 43.6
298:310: 40.3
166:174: 42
